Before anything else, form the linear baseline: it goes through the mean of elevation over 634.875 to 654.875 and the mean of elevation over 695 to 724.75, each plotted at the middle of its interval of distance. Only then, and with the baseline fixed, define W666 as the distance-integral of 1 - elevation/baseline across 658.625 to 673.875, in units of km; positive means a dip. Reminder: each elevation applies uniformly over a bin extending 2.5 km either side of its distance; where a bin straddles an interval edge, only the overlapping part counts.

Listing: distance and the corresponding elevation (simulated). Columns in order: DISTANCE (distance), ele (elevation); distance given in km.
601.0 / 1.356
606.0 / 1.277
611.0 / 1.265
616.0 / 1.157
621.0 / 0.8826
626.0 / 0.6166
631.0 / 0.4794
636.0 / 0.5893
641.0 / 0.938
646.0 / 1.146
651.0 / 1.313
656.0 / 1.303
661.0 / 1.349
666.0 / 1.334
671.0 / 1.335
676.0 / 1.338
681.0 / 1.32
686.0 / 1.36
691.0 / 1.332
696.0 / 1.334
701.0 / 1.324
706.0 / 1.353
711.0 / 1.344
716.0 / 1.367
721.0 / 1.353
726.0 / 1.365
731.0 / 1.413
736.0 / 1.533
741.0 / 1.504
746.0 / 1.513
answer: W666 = -2.6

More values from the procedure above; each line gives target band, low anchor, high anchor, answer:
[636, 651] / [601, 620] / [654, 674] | 3.25 km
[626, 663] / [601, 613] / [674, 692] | 9.28 km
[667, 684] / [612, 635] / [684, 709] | -2.13 km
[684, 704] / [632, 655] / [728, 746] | -1.35 km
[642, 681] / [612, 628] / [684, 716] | -4.97 km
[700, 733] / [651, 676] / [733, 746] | 2.19 km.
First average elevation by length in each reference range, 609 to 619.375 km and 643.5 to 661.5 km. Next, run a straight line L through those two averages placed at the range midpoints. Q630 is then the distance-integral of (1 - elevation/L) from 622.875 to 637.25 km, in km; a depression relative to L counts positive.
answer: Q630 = 7.6 km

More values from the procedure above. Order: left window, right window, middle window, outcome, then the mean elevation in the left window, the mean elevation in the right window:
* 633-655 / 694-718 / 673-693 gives -1.97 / 1.01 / 1.34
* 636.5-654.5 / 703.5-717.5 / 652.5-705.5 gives -4.98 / 1.08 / 1.35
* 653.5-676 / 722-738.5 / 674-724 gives 1.43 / 1.33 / 1.43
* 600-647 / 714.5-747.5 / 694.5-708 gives -0.37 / 0.953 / 1.44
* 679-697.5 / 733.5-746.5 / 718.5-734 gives 0.93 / 1.34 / 1.52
